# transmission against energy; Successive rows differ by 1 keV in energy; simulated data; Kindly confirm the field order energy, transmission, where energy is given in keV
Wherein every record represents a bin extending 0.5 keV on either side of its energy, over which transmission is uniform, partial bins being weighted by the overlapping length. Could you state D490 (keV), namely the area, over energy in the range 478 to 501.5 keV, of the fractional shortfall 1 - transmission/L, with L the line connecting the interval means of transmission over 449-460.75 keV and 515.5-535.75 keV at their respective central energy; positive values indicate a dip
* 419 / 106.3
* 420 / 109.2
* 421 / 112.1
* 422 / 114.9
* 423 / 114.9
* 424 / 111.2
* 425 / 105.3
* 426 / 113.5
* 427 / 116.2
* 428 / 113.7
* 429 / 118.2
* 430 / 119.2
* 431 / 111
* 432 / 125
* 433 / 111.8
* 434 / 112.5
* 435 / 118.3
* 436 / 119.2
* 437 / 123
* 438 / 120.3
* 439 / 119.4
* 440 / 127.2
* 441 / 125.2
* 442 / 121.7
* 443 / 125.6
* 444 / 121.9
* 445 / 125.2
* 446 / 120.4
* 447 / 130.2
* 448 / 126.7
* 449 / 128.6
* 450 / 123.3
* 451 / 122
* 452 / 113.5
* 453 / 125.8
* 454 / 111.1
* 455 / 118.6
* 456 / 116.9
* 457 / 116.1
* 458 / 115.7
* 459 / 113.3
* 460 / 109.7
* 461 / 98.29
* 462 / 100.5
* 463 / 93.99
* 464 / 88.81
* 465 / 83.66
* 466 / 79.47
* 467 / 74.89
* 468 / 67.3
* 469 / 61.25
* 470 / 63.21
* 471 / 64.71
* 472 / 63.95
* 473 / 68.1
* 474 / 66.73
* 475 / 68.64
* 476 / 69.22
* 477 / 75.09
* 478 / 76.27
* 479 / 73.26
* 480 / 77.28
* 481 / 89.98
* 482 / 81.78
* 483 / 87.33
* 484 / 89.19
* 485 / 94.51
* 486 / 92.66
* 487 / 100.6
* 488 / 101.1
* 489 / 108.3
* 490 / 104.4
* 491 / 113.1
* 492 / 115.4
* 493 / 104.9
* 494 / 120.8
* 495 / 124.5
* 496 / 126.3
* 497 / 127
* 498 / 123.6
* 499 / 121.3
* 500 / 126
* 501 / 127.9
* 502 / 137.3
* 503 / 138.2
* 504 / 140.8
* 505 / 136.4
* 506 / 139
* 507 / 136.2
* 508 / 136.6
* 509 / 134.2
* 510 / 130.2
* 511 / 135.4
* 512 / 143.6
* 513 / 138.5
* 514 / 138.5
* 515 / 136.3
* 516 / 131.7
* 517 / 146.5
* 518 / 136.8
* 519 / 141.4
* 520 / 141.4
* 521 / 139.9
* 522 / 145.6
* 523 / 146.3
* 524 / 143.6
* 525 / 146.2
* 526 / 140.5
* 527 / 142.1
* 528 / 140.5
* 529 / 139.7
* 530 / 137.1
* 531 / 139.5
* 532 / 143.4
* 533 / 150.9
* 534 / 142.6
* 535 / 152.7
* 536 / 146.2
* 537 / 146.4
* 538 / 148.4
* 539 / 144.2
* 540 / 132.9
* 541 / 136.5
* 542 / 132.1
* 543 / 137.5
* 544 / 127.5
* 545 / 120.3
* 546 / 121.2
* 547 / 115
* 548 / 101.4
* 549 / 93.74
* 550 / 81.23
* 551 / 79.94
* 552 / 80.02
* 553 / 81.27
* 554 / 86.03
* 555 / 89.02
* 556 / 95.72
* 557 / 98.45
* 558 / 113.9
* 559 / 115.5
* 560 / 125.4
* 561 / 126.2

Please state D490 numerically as 4.5 keV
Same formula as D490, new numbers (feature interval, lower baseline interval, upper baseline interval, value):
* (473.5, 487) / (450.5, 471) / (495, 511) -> 3.91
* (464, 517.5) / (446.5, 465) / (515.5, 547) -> 8.82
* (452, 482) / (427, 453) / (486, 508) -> 8.35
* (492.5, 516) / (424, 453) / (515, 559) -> -1.30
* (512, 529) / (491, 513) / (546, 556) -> -3.83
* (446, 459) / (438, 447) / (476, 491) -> -0.58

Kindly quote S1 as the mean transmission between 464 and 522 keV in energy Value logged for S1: 108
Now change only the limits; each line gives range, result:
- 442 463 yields 118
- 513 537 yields 142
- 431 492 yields 101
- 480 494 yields 98.7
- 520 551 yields 134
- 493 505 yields 128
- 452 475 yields 91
